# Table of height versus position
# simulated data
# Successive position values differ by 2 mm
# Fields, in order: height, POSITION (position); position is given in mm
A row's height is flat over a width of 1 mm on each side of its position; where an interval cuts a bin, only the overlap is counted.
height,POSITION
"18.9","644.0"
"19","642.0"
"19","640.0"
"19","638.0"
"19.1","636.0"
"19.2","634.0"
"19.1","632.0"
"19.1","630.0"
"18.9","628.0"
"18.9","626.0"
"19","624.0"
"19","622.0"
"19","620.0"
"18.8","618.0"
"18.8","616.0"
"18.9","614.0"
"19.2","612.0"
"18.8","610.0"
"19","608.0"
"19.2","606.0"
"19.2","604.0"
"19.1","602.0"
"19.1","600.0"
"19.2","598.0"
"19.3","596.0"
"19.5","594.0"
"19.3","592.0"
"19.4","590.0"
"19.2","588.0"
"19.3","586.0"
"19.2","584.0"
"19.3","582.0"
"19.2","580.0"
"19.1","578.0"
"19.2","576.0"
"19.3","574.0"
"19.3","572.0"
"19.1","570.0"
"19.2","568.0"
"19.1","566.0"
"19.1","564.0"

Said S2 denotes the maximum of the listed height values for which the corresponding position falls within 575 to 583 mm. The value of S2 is 19.3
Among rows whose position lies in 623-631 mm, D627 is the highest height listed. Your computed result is 19.1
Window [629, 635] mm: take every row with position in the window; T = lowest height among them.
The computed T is 19.1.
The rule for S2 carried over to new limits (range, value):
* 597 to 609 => 19.2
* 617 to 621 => 19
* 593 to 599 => 19.5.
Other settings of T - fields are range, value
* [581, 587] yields 19.2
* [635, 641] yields 19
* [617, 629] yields 18.8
